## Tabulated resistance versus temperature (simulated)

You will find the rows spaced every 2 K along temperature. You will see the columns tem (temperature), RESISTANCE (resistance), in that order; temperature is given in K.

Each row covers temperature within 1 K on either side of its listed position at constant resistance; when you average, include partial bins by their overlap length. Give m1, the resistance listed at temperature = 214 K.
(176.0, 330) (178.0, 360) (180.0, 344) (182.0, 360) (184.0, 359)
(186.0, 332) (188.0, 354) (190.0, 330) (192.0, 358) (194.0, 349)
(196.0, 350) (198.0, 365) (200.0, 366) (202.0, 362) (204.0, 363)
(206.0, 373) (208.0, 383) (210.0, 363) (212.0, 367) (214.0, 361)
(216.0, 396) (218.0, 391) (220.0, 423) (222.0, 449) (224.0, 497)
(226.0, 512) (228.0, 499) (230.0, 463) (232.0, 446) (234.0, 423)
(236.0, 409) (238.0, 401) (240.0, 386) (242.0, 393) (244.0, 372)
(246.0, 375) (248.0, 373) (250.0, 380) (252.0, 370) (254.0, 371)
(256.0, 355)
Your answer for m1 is 361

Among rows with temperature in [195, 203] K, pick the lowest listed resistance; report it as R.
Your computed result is 350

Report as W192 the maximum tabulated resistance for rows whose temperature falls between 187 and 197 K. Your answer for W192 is 358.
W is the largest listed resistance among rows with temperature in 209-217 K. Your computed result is 396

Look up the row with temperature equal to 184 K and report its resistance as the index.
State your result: 359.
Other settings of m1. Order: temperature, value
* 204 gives 363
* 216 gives 396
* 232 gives 446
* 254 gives 371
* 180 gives 344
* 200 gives 366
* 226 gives 512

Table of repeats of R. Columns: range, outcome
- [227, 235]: 423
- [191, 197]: 349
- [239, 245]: 372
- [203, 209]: 363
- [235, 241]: 386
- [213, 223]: 361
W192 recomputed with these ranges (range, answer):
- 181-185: 360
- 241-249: 393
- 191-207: 373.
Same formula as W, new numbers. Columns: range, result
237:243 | 401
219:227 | 512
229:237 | 463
